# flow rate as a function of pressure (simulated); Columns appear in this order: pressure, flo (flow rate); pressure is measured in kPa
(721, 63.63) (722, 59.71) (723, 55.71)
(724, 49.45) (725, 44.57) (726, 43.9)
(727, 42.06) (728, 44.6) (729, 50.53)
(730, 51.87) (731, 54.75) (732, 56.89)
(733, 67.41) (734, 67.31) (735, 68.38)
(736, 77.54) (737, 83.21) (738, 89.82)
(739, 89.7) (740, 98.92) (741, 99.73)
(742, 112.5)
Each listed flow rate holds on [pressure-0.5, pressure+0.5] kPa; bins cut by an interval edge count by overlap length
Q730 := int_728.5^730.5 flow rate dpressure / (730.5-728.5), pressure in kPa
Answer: 51.2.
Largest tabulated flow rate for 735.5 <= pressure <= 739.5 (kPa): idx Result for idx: 89.82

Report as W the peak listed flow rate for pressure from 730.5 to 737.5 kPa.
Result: 83.21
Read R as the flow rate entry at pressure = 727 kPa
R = 42.06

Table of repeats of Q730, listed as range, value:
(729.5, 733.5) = 57.7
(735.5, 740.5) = 87.8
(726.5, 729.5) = 45.7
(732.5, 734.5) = 67.4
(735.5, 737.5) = 80.4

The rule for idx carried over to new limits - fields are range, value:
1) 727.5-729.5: 50.53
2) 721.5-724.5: 59.71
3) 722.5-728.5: 55.71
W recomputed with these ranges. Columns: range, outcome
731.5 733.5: 67.41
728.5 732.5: 56.89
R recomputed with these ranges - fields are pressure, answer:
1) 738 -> 89.82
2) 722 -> 59.71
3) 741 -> 99.73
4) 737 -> 83.21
